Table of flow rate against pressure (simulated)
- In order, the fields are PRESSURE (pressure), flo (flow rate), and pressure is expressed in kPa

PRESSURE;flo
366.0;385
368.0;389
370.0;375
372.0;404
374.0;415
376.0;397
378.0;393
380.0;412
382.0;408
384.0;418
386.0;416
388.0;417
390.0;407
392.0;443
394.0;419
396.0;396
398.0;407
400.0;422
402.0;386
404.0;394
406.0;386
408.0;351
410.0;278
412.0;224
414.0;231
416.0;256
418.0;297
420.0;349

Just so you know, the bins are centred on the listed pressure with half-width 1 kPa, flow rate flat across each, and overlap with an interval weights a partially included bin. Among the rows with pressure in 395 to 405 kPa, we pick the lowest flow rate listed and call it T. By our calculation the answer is 386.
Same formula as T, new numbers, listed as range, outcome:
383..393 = 407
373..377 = 397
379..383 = 408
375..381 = 393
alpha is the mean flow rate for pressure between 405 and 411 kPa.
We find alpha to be 338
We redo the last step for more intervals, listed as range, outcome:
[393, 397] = 408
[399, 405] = 401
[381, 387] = 414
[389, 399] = 414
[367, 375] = 396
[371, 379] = 402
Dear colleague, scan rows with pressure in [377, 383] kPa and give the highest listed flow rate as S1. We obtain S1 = 412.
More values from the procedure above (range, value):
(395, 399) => 407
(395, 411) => 422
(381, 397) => 443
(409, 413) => 278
